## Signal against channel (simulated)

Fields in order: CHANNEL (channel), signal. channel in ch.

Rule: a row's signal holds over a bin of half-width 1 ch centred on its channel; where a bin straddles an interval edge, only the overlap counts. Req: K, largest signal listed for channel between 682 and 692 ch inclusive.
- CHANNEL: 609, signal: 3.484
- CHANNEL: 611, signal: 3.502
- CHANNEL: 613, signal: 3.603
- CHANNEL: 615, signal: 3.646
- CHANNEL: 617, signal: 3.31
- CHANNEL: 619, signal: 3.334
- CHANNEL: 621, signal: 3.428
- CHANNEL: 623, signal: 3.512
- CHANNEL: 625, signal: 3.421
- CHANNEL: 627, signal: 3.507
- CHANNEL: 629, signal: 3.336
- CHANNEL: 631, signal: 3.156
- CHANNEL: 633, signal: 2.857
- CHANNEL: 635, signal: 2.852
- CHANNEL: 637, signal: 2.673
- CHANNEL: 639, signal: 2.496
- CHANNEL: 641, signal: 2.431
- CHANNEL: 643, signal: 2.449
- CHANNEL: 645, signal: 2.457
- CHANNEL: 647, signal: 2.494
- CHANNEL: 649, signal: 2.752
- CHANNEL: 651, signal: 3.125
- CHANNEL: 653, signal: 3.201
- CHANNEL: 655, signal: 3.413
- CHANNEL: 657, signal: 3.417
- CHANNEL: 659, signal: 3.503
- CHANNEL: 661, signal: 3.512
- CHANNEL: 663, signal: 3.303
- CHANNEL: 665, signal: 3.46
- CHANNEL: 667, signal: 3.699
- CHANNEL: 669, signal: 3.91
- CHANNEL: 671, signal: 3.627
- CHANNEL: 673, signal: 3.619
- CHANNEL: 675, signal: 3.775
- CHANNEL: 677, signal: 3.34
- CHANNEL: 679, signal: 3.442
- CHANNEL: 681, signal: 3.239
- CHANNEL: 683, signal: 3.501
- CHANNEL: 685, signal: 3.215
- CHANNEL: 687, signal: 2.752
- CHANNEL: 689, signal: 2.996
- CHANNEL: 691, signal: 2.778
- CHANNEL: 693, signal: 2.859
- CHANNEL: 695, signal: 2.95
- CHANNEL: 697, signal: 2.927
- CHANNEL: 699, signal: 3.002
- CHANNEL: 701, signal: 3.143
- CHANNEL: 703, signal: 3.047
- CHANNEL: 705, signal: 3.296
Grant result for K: 3.501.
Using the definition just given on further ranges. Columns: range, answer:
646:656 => 3.413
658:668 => 3.699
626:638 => 3.507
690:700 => 3.002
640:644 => 2.449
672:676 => 3.775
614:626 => 3.646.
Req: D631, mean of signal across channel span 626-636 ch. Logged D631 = 3.14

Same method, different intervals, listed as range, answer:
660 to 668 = 3.49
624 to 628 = 3.46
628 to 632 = 3.25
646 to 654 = 2.89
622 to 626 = 3.47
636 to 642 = 2.53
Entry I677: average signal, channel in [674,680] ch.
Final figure 3.52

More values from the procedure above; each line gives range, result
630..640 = 2.81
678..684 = 3.39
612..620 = 3.47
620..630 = 3.44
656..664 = 3.43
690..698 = 2.88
